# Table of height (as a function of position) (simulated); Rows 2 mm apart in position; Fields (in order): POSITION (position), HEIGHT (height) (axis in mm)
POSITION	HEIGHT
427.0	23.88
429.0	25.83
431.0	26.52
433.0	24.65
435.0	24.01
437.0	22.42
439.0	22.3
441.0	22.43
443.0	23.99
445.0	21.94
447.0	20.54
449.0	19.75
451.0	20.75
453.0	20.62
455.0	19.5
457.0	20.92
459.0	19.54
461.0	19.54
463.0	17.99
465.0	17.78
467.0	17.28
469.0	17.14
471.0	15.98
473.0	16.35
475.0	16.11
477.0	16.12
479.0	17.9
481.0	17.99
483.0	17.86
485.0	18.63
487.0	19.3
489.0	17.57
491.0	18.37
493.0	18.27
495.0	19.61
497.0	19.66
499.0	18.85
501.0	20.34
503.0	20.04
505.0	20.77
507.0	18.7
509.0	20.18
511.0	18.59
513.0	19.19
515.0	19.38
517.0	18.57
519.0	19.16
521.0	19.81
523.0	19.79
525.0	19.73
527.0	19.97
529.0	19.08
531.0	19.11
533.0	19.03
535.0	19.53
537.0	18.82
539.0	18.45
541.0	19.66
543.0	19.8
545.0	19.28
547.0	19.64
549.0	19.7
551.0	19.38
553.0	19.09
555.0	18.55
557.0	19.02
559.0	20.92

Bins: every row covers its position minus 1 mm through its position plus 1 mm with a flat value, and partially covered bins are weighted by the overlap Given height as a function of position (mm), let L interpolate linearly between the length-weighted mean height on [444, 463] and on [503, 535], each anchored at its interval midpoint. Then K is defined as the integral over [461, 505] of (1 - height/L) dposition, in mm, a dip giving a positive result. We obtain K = 3.8 mm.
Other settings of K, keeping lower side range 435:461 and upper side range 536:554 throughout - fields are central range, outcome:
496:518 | 0.7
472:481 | 1.7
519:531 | 0.1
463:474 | 2.0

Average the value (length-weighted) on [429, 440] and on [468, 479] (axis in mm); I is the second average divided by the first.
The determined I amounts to 0.68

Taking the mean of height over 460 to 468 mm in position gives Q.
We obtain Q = 18.1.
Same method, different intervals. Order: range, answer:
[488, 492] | 18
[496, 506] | 19.9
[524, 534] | 19.4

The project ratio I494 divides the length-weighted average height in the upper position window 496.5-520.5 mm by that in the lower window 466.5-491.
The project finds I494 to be 1.1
